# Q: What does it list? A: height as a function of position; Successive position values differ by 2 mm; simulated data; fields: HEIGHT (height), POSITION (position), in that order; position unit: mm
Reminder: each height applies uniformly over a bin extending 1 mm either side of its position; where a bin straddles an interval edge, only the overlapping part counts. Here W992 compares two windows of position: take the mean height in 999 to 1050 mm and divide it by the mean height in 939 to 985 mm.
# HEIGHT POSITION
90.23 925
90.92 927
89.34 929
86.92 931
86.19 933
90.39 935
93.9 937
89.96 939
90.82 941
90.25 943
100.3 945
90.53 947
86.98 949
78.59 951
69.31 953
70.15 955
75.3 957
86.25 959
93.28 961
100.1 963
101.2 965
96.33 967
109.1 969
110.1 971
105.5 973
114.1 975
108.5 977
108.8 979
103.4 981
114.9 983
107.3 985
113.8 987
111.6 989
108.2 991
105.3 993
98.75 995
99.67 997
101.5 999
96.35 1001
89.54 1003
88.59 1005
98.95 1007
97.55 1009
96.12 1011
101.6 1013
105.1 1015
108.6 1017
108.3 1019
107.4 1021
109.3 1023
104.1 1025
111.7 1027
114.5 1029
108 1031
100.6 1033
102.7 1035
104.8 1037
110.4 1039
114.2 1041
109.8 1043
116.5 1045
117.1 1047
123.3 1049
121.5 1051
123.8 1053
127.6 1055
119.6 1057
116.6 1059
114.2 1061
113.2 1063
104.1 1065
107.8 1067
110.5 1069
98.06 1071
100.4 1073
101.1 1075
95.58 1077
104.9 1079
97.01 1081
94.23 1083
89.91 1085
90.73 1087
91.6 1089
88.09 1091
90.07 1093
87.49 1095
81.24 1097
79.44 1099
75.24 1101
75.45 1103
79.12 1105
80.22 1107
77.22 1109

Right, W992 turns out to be 1.10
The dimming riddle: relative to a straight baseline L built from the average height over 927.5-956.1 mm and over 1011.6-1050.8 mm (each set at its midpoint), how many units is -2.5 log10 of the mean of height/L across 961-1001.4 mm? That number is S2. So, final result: -0.096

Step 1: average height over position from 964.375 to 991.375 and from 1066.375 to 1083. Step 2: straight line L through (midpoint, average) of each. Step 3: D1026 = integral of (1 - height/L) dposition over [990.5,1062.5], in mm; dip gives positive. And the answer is -2.2 mm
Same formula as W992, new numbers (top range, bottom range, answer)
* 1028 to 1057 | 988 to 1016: 1.14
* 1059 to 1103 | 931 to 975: 1.05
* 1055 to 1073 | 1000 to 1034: 1.08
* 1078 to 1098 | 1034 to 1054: 0.80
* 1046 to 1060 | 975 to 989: 1.10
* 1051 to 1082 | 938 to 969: 1.23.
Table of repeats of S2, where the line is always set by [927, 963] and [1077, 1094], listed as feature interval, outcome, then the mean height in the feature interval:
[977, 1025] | -0.16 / 104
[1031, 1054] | -0.23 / 113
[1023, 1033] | -0.20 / 109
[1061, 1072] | -0.16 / 107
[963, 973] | -0.18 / 104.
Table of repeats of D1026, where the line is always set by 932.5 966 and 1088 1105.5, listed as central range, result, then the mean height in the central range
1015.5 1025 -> -2.46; 108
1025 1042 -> -4.57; 108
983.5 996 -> -3.06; 108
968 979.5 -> -2.94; 109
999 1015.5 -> -2.06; 96.8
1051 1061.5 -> -4.51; 121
